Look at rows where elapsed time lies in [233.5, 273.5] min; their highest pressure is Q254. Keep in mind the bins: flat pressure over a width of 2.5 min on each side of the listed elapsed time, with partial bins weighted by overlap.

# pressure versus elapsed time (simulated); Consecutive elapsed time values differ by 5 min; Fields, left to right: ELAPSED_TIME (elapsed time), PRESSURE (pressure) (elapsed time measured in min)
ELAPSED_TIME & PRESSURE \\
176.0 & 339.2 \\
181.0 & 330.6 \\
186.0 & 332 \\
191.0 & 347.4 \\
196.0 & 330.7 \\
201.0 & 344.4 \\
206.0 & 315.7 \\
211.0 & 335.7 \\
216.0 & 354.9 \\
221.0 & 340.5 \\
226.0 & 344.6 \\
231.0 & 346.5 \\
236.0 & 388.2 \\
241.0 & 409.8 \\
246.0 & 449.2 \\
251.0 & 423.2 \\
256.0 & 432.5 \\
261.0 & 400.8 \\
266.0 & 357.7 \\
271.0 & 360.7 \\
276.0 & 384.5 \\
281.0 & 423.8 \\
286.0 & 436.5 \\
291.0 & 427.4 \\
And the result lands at 449.2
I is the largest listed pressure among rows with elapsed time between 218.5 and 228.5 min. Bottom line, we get 344.6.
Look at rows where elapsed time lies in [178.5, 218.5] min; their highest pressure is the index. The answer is 354.9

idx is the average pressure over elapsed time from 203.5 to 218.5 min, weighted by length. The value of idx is 335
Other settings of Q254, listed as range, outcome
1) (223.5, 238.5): 388.2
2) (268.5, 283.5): 423.8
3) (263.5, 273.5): 360.7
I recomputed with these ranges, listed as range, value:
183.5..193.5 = 347.4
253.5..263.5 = 432.5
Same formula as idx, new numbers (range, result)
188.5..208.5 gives 335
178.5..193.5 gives 337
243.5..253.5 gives 436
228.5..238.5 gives 367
